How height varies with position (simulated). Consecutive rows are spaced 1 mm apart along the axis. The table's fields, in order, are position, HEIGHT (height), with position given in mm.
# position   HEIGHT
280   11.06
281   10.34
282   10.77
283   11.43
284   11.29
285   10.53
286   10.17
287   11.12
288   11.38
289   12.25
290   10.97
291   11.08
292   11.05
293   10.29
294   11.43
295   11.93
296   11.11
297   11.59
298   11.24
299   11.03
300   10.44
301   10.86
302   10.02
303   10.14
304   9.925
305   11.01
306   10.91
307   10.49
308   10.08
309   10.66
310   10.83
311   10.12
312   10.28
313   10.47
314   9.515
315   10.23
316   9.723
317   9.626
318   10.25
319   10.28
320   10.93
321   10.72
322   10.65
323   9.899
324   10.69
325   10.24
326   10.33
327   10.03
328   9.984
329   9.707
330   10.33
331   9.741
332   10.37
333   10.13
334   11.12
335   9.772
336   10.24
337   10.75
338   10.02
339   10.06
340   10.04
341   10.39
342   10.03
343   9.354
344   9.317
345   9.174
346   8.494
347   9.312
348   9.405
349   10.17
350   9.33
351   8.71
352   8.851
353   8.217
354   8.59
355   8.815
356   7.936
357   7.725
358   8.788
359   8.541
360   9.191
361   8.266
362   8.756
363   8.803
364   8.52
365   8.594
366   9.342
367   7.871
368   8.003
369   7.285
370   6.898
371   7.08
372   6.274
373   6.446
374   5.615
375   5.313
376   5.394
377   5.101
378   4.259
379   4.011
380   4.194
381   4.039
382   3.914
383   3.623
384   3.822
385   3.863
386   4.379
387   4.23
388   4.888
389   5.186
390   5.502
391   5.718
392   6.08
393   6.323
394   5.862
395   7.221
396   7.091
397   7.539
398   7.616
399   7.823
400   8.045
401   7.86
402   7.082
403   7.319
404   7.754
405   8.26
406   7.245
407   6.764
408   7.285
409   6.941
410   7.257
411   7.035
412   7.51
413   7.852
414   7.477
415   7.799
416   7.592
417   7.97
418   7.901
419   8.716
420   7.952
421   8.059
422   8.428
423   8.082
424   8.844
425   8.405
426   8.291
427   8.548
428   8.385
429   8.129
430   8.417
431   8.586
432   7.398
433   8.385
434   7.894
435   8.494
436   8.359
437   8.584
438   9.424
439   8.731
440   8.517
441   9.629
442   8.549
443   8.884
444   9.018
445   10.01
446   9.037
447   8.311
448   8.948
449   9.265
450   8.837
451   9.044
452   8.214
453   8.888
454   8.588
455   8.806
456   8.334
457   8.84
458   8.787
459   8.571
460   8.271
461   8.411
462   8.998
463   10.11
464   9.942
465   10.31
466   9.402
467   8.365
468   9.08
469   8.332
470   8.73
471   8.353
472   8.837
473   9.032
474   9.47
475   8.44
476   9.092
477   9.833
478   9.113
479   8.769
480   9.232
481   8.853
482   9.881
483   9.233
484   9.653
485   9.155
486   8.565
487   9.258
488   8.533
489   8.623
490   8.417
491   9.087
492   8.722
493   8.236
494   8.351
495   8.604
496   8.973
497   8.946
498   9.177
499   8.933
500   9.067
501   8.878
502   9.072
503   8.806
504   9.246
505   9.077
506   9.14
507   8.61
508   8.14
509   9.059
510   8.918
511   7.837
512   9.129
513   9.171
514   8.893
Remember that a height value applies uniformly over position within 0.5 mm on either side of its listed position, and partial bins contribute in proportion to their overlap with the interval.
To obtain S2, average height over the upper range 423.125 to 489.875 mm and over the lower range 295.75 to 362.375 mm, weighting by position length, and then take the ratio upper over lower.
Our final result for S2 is 0.89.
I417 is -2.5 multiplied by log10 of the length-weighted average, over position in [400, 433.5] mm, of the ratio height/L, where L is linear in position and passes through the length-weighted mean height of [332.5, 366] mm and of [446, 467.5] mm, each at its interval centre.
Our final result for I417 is 0.15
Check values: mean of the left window 9.26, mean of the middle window 7.87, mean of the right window 8.92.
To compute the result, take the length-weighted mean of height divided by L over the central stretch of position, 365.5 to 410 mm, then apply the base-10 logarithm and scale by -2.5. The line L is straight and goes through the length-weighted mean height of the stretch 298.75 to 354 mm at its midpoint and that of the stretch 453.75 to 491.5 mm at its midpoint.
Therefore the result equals 0.47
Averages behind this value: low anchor 10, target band 6.2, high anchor 8.98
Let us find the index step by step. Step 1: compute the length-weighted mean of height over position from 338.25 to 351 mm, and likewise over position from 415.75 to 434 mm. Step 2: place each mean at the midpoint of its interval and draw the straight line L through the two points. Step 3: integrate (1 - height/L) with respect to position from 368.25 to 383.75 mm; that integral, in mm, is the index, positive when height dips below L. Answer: 6.4 mm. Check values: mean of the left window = 9.56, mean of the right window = 8.23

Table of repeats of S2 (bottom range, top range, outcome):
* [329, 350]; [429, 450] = 0.88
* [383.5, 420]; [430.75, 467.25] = 1.30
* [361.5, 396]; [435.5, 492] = 1.50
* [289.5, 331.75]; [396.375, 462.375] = 0.79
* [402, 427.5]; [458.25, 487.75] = 1.16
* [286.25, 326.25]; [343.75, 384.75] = 0.69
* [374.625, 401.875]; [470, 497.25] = 1.61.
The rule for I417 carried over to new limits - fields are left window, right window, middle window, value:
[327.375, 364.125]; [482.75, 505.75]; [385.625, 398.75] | 0.46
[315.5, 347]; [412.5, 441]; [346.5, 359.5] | 0.10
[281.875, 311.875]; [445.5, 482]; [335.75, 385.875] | 0.30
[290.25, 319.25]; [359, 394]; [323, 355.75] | -0.16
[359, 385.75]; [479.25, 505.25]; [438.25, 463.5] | -0.11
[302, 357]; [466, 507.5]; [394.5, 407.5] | 0.25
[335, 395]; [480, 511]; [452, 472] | -0.05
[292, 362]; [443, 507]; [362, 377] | 0.32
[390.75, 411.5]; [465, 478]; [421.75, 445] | -0.07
